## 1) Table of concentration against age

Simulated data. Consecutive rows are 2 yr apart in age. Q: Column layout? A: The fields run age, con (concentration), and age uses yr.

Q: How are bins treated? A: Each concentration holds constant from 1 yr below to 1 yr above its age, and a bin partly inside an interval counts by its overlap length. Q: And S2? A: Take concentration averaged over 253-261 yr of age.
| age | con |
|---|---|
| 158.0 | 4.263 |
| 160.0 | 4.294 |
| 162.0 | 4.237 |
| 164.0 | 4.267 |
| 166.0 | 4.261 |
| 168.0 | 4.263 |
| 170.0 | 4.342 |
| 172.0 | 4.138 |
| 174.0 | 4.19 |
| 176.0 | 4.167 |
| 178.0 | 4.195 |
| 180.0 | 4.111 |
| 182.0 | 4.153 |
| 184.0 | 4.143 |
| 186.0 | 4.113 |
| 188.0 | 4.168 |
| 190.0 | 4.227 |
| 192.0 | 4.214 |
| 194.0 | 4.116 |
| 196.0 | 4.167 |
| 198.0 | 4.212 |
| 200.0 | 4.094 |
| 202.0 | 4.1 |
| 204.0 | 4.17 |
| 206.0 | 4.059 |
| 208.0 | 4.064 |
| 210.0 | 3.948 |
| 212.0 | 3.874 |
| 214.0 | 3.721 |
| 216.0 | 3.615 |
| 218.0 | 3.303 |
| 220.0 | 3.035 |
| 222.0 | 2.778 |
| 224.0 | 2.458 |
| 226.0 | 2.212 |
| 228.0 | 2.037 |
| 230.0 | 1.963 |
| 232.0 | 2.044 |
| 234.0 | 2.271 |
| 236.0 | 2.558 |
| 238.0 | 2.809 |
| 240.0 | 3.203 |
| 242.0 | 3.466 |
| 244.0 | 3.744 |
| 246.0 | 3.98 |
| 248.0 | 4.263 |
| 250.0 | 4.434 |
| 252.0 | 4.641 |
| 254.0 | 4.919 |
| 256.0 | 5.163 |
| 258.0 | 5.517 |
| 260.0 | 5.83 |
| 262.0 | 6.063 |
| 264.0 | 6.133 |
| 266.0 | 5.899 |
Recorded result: 5.36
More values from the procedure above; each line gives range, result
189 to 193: 4.22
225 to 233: 2.06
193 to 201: 4.15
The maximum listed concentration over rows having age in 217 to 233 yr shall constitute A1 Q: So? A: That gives 3.303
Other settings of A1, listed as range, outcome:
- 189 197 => 4.227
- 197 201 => 4.212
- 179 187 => 4.153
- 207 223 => 4.064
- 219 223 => 3.035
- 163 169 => 4.267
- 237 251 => 4.434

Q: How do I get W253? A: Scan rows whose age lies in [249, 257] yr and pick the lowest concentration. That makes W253 4.434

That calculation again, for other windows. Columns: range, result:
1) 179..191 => 4.111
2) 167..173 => 4.138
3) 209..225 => 2.458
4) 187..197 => 4.116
